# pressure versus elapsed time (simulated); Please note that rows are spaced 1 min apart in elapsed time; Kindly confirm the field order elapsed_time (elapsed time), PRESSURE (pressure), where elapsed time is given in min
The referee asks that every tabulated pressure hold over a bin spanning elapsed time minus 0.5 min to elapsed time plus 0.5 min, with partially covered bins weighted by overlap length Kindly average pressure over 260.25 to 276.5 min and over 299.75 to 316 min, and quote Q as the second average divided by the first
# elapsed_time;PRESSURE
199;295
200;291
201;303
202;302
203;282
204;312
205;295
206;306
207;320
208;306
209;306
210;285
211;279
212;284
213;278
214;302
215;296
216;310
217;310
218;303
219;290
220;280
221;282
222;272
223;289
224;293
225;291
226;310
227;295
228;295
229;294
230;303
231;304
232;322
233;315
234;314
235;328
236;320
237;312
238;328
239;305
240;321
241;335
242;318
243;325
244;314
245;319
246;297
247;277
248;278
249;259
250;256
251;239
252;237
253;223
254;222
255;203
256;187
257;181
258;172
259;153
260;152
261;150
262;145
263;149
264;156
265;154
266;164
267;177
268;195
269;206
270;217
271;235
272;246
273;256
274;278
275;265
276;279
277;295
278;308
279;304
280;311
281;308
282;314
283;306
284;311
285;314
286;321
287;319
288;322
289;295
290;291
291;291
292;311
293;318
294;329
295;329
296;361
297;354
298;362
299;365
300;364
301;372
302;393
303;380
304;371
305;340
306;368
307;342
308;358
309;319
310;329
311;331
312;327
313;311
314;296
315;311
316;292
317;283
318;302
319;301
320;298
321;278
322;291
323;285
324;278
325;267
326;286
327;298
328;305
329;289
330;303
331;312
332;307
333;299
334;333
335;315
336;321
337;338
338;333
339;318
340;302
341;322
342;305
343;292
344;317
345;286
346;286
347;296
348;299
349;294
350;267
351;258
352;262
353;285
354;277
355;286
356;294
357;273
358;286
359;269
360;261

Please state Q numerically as 1.68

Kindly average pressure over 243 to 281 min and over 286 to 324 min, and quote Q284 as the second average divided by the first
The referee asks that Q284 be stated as 1.4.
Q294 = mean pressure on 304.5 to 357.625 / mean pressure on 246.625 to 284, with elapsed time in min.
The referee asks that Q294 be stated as 1.3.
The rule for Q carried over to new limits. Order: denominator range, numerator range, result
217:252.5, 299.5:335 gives 1.07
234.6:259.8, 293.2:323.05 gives 1.24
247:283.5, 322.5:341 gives 1.34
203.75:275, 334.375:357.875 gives 1.12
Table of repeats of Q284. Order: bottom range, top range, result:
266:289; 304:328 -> 1.13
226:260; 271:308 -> 1.16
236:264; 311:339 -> 1.23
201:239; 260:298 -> 0.89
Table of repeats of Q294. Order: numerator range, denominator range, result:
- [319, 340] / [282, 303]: 0.91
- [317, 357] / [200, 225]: 1.01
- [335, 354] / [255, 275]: 1.57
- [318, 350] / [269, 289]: 1.05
